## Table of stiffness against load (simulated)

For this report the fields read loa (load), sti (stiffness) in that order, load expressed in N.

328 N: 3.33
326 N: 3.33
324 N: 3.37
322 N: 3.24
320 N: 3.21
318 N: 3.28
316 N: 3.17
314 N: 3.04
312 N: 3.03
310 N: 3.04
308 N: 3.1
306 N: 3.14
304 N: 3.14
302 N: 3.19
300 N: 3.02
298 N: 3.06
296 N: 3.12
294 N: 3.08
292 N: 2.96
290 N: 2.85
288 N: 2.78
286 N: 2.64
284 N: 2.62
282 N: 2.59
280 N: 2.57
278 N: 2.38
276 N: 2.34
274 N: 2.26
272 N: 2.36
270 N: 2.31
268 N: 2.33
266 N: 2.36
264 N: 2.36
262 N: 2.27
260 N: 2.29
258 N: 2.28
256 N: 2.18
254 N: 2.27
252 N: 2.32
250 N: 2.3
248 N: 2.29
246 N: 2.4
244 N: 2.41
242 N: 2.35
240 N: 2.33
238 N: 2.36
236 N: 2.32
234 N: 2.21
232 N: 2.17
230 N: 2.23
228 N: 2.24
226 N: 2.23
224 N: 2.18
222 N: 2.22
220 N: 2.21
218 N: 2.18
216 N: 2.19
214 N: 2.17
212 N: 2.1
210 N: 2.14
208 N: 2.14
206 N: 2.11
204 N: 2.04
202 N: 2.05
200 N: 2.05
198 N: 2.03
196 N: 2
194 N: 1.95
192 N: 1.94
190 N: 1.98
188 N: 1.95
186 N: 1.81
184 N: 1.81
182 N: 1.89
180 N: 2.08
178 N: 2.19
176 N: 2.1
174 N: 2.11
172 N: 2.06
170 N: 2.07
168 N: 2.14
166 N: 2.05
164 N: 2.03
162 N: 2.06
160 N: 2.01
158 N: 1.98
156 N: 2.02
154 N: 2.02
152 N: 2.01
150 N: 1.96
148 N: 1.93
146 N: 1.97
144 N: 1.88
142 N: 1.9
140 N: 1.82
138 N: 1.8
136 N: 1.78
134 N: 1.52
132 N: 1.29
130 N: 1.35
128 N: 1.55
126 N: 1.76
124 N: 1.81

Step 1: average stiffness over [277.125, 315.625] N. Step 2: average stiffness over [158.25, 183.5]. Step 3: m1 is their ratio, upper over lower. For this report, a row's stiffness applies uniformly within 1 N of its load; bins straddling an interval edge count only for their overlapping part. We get 1.42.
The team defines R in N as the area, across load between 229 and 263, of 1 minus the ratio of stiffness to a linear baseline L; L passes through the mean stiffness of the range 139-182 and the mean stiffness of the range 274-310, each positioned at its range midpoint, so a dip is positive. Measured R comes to 3.5 N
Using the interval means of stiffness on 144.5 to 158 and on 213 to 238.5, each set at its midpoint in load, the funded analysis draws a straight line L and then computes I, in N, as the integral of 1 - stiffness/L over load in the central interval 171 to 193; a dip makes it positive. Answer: 0.9 N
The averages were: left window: 1.98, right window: 2.22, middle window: 1.99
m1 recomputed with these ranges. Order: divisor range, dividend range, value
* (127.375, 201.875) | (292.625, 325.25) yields 1.63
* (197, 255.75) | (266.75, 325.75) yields 1.30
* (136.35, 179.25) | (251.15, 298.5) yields 1.26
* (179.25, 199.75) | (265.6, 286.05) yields 1.25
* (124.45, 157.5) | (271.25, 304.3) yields 1.54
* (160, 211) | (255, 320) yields 1.34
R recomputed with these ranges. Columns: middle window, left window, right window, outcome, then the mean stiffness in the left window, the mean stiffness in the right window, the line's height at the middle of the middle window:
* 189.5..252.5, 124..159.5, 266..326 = 4.5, 1.8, 2.87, 2.35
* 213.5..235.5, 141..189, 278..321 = 2.0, 2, 2.97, 2.43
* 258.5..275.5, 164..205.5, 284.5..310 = 2.6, 2.02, 3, 2.74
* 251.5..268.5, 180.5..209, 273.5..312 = 1.8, 1.98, 2.85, 2.56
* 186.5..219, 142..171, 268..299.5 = 2.7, 2.01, 2.66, 2.24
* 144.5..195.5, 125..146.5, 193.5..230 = -3.3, 1.69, 2.13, 1.89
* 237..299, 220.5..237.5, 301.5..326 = 4.1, 2.23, 3.17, 2.66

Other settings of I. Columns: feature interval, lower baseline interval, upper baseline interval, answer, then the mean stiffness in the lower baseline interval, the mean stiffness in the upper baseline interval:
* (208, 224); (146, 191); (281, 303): 1.2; 2.01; 2.9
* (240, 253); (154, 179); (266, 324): 1.1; 2.07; 2.85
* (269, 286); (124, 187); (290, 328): 2.6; 1.9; 3.14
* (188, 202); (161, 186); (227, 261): 0.8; 2.04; 2.29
